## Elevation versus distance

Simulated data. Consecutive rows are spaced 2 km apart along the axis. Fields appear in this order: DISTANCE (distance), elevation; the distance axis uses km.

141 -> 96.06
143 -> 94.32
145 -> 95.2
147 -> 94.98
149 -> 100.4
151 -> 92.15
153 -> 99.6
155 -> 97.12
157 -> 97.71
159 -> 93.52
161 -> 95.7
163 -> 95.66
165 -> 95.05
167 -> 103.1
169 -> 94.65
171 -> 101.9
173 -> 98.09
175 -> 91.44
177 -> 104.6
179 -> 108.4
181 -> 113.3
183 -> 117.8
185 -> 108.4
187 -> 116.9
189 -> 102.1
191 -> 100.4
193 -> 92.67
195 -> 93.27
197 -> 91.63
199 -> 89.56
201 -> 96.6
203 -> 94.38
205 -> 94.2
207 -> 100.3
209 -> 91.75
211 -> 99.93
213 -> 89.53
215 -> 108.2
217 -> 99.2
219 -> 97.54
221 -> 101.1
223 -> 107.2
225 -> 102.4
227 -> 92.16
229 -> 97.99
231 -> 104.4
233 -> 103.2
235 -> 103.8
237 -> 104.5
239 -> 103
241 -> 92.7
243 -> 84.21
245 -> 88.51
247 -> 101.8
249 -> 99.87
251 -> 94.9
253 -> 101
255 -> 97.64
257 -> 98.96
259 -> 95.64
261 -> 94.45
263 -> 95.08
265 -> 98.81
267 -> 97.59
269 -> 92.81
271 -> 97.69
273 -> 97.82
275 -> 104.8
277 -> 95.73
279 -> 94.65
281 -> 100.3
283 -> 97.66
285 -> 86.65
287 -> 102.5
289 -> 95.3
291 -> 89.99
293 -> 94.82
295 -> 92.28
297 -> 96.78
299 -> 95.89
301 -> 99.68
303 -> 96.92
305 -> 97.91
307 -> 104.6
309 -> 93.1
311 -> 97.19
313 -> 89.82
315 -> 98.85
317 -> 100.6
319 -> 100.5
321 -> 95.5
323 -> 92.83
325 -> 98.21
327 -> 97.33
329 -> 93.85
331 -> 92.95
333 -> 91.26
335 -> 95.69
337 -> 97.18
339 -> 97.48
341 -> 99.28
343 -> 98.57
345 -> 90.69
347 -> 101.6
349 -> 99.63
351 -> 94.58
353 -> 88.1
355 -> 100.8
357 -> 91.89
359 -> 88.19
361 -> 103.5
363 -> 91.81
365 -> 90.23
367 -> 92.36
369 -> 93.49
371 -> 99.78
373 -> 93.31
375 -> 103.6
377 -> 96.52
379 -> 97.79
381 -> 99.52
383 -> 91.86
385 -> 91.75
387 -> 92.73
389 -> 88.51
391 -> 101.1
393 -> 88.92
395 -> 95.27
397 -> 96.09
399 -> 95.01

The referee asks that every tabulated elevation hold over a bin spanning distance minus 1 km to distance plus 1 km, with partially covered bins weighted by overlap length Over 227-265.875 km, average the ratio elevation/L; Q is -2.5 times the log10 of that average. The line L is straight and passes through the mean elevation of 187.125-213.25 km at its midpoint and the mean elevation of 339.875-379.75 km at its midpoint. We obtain -0.02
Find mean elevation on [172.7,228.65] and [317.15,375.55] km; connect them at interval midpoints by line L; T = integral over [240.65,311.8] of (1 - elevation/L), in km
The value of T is 1.08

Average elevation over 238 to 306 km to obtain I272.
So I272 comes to 96.3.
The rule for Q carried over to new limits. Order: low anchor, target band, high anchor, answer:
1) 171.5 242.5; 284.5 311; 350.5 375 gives 0.01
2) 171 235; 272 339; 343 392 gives 0.01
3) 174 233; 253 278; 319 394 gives 0.01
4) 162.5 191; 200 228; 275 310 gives 0.03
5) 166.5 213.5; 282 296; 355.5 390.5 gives 0.03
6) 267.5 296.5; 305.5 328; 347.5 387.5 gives -0.02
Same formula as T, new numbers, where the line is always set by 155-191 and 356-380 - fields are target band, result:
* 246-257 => 0.0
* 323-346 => 0.2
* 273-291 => 0.3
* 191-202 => 0.8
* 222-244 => 0.1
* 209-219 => 0.2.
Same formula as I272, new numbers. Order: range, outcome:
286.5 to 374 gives 95.8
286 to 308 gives 97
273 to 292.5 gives 96.4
